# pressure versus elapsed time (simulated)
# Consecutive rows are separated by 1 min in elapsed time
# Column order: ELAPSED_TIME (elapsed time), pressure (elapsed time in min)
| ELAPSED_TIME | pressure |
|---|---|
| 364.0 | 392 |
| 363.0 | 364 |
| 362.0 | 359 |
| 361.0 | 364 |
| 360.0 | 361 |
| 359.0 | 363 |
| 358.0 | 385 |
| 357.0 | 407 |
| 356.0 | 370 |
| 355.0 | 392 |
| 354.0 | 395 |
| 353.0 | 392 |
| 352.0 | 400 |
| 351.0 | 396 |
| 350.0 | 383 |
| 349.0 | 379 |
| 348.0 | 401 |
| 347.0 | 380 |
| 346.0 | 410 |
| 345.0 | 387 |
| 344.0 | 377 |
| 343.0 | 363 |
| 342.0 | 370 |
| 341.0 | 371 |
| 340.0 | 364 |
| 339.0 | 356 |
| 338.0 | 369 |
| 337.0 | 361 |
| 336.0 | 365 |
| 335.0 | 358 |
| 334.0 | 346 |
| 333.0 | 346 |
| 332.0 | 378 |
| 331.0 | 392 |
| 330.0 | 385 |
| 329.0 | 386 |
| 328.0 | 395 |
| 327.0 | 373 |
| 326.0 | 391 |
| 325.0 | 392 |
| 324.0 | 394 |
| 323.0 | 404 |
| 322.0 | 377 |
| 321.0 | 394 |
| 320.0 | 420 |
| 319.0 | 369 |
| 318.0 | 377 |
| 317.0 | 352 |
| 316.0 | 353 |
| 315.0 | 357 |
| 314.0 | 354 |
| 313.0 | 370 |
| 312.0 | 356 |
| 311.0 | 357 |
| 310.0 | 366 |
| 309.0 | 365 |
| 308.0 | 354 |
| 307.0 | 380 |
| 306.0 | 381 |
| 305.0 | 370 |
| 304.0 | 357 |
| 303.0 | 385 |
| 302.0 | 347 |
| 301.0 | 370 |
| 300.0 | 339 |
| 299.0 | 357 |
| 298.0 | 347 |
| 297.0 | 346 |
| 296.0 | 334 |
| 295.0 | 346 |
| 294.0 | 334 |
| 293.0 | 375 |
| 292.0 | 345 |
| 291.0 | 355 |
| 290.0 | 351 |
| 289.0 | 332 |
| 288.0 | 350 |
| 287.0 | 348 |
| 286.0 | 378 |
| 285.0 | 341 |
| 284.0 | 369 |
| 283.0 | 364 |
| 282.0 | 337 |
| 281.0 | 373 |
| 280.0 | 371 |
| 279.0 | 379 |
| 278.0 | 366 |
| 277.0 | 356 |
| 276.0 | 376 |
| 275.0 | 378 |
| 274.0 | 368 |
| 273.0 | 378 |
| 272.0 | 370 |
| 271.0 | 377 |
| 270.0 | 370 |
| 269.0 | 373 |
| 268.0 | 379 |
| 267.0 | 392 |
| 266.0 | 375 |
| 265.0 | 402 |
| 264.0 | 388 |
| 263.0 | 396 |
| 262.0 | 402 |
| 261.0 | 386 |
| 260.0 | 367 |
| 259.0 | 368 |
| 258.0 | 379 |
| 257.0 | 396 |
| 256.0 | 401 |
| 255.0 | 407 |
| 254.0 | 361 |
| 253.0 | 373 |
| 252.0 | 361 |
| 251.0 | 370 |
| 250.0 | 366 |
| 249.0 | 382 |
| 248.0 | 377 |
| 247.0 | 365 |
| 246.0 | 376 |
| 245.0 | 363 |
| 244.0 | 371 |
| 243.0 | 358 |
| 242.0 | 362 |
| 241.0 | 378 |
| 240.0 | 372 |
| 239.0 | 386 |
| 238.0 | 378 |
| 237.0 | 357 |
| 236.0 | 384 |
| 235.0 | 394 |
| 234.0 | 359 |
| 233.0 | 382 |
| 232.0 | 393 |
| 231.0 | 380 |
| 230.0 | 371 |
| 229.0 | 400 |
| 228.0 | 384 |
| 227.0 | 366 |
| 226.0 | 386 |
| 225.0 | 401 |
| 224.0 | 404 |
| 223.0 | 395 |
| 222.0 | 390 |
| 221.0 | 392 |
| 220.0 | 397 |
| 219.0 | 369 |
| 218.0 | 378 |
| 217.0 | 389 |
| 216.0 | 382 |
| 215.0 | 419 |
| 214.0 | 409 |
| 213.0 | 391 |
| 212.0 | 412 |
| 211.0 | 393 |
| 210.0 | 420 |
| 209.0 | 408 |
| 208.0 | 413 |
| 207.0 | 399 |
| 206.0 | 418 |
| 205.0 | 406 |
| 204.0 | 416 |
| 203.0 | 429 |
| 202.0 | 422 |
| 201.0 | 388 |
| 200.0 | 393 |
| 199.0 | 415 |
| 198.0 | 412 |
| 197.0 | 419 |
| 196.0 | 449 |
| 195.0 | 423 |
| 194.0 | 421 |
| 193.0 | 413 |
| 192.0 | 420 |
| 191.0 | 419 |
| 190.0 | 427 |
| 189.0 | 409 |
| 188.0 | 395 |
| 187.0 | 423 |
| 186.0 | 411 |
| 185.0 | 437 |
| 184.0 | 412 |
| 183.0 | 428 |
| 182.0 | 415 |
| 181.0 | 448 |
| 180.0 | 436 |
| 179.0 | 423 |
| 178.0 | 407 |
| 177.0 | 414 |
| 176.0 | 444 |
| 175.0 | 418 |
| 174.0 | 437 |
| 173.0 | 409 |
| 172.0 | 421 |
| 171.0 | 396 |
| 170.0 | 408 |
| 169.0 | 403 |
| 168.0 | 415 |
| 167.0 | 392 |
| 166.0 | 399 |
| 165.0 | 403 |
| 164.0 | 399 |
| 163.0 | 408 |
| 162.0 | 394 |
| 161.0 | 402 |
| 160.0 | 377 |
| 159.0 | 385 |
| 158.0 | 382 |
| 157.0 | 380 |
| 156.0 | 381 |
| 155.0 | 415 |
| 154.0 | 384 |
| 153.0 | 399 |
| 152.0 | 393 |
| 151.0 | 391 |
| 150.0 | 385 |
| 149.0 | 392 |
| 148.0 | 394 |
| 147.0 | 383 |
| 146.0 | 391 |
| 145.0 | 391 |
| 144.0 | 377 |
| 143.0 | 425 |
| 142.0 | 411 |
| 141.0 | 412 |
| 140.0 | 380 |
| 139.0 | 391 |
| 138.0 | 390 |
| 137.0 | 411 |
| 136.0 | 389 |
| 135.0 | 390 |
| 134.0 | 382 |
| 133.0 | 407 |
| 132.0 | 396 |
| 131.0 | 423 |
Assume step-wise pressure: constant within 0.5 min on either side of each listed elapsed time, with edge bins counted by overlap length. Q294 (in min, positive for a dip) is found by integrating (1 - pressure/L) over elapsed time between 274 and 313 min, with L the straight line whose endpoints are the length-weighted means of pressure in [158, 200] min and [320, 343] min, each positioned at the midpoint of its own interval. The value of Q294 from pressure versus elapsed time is 2.7 min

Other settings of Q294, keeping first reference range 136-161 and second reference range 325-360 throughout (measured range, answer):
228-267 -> 0.69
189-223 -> -1.65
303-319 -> 0.71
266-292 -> 1.25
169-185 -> -1.25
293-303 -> 0.84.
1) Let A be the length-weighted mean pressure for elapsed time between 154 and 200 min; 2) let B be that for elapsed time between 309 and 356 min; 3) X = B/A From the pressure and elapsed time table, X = 0.9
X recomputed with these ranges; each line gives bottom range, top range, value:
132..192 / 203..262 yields 0.96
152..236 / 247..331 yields 0.92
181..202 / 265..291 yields 0.88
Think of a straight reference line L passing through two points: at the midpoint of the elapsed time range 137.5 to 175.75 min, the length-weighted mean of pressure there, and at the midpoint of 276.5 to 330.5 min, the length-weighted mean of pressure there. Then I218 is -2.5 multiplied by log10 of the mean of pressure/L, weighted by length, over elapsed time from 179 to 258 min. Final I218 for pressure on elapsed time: -0.03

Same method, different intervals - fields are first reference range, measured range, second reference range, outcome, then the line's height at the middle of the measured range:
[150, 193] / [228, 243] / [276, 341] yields 0.029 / 388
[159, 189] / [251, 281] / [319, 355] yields 0.045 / 395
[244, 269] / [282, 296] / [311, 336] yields 0.078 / 378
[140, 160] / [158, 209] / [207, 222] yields -0.048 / 395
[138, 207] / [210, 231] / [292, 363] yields 0.013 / 396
